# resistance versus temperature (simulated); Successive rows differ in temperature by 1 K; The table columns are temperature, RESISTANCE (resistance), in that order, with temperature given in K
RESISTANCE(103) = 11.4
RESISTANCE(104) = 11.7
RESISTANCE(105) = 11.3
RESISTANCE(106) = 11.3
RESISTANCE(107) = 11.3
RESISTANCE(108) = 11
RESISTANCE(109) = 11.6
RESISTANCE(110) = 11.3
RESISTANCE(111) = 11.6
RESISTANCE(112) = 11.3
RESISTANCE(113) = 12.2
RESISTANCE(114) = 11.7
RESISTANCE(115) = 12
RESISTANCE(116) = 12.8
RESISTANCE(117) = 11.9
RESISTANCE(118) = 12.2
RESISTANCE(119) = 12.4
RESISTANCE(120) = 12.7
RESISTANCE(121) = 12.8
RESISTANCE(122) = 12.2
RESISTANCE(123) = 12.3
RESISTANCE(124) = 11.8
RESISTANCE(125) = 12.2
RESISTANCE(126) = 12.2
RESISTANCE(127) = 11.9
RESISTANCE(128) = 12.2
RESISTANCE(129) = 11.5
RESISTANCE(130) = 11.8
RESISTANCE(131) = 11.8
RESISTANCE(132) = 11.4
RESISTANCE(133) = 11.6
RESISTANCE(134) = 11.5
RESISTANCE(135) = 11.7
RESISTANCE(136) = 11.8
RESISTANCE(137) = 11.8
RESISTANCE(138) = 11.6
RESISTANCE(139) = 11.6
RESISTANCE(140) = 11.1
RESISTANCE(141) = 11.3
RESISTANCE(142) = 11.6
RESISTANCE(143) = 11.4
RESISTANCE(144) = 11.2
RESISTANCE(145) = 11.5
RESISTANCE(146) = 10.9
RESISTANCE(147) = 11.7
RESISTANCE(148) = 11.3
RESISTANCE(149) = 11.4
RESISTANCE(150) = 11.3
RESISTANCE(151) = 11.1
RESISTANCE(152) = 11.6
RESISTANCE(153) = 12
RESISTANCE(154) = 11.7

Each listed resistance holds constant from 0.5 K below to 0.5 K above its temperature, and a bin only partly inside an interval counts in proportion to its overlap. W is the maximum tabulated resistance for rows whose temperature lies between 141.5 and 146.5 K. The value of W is 11.6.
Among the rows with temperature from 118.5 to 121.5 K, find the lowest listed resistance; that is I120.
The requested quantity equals 12.4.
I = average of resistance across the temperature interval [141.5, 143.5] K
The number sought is 11.5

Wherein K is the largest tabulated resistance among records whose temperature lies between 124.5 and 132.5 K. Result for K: 12.2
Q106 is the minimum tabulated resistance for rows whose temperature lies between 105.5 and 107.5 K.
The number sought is 11.3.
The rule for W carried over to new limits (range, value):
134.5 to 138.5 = 11.8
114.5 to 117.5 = 12.8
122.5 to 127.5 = 12.3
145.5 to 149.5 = 11.7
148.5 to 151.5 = 11.4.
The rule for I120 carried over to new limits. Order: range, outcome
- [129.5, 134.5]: 11.4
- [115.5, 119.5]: 11.9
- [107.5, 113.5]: 11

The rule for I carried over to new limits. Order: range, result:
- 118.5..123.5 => 12.5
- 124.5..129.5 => 12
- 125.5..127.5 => 12.1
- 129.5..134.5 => 11.6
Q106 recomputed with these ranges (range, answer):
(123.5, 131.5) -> 11.5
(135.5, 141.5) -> 11.1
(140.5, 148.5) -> 10.9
